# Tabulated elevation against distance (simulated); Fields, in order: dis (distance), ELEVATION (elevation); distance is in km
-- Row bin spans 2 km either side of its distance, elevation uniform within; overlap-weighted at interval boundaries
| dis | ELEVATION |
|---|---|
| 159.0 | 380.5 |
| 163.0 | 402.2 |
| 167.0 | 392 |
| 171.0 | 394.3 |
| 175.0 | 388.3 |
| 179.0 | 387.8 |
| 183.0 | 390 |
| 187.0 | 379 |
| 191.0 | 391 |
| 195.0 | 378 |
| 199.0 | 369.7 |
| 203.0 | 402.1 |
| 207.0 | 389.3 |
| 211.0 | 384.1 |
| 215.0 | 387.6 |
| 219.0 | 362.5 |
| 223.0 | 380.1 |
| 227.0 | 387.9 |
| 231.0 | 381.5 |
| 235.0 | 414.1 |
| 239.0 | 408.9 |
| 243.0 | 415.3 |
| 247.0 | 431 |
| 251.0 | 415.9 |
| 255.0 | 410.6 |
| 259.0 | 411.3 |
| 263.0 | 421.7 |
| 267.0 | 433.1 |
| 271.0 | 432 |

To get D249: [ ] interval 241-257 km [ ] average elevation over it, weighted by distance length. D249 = 418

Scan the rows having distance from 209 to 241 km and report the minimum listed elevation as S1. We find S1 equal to 362.5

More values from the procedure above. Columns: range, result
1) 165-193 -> 379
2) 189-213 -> 369.7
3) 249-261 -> 410.6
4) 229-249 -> 381.5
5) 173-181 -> 387.8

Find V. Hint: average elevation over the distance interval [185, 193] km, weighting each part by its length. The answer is 385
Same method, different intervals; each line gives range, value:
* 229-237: 398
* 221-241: 394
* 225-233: 385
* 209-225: 379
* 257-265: 416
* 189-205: 385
